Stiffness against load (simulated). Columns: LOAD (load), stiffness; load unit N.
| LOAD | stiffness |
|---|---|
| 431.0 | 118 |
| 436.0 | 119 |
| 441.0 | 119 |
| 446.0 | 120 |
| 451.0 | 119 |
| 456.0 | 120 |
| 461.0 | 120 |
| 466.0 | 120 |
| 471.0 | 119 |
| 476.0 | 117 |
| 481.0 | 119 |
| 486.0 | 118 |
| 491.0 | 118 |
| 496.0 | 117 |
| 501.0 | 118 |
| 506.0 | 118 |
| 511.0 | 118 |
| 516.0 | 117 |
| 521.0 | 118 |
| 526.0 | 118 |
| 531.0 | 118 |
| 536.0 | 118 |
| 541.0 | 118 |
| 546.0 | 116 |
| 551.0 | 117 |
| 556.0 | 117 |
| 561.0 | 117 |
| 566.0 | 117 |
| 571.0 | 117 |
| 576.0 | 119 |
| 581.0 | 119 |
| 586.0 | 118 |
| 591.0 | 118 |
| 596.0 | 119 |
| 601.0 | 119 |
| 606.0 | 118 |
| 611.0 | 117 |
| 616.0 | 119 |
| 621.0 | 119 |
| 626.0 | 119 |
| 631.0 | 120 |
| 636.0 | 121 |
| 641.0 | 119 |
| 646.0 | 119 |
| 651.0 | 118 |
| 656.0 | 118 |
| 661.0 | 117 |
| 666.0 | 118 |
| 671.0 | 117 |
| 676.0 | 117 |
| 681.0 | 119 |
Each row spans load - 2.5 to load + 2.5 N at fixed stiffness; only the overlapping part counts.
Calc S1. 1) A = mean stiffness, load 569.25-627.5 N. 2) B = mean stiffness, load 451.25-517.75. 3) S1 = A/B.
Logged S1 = 1.0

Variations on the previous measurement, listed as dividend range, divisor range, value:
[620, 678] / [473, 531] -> 1.01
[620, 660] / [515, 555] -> 1.01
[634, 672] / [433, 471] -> 0.99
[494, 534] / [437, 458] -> 0.99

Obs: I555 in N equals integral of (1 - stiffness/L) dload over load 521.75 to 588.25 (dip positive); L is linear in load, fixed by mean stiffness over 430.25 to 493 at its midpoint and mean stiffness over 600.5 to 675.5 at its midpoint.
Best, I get 0.6 N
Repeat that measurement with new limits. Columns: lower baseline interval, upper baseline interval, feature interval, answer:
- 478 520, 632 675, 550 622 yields 0.1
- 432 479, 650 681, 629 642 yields -0.3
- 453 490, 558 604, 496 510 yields 0.1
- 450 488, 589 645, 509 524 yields 0.2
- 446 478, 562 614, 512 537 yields 0.2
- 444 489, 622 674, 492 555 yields 0.7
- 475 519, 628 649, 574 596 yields 0.1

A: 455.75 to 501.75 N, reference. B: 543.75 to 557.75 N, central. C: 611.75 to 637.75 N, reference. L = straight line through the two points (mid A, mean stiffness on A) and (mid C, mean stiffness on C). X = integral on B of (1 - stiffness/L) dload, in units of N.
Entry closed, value 0.3 N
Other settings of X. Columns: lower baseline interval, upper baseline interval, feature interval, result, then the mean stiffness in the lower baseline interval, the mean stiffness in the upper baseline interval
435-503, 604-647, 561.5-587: 0.2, 119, 119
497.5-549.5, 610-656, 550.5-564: 0.1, 118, 119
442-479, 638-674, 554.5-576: 0.2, 119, 118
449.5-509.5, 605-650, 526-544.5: 0.1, 119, 119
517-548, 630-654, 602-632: 0.1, 118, 119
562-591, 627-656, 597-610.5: 0.0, 118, 119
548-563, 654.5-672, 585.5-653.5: -0.9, 117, 118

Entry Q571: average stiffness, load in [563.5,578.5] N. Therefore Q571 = 118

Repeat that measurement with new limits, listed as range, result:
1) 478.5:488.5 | 118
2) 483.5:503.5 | 118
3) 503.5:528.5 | 118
